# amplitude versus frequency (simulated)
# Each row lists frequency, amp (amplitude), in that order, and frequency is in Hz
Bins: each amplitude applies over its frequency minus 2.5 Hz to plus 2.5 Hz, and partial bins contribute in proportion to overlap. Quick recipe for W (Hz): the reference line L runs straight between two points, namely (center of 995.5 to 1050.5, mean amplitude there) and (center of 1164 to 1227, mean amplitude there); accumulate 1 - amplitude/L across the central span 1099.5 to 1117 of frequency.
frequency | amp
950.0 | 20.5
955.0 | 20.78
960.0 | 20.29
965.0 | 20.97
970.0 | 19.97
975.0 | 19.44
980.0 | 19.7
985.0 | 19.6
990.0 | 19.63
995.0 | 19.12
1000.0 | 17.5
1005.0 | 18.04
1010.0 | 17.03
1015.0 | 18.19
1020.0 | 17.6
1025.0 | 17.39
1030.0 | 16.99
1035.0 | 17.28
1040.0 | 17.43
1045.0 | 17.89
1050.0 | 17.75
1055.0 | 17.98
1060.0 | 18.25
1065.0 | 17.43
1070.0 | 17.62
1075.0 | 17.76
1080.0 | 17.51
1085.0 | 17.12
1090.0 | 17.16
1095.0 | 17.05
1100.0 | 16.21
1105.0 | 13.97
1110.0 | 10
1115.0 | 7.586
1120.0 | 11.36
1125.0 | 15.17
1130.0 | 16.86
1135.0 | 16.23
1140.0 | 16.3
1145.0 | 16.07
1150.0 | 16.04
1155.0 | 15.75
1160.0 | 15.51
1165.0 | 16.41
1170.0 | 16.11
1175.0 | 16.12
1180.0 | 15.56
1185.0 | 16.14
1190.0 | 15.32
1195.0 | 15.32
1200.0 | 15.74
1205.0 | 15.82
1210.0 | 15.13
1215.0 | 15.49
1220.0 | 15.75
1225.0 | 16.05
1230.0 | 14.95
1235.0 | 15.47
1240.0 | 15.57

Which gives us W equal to 5.4 Hz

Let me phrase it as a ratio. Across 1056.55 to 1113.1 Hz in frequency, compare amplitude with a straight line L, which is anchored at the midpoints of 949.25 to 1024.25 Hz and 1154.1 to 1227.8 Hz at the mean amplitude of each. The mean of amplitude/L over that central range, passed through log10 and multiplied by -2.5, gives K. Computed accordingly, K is 0.08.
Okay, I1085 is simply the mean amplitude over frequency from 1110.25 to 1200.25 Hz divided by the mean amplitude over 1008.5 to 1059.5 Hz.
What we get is 0.9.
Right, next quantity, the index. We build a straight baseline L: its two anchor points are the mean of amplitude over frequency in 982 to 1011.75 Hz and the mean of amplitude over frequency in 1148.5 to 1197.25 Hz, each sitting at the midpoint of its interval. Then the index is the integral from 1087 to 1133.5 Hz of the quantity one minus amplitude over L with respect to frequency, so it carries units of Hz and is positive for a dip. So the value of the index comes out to 7.7 Hz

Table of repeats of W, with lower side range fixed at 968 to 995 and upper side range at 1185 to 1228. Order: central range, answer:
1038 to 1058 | 0.70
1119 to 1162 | 2.95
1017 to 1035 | 1.41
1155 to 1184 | 0.58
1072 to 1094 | 0.54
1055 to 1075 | 0.37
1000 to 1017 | 1.27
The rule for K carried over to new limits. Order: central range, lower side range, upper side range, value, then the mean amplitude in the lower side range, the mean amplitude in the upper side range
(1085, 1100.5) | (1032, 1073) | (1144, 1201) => 0.01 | 17.7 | 15.8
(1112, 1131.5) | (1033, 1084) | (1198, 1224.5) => 0.32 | 17.7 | 15.6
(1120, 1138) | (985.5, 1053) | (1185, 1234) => 0.07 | 17.9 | 15.5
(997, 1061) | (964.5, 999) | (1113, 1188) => 0.04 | 19.6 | 15.2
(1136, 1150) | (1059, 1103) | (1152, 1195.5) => 0.01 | 17.3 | 15.8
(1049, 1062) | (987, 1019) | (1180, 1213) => -0.03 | 18.2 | 15.6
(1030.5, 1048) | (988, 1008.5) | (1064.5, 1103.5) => 0.02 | 18.5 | 17.1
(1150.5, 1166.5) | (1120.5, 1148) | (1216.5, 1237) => -0.01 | 15.8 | 15.6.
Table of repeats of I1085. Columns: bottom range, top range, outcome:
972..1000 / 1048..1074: 0.92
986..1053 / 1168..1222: 0.88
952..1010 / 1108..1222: 0.77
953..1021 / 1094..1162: 0.76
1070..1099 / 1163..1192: 0.92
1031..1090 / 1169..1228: 0.89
